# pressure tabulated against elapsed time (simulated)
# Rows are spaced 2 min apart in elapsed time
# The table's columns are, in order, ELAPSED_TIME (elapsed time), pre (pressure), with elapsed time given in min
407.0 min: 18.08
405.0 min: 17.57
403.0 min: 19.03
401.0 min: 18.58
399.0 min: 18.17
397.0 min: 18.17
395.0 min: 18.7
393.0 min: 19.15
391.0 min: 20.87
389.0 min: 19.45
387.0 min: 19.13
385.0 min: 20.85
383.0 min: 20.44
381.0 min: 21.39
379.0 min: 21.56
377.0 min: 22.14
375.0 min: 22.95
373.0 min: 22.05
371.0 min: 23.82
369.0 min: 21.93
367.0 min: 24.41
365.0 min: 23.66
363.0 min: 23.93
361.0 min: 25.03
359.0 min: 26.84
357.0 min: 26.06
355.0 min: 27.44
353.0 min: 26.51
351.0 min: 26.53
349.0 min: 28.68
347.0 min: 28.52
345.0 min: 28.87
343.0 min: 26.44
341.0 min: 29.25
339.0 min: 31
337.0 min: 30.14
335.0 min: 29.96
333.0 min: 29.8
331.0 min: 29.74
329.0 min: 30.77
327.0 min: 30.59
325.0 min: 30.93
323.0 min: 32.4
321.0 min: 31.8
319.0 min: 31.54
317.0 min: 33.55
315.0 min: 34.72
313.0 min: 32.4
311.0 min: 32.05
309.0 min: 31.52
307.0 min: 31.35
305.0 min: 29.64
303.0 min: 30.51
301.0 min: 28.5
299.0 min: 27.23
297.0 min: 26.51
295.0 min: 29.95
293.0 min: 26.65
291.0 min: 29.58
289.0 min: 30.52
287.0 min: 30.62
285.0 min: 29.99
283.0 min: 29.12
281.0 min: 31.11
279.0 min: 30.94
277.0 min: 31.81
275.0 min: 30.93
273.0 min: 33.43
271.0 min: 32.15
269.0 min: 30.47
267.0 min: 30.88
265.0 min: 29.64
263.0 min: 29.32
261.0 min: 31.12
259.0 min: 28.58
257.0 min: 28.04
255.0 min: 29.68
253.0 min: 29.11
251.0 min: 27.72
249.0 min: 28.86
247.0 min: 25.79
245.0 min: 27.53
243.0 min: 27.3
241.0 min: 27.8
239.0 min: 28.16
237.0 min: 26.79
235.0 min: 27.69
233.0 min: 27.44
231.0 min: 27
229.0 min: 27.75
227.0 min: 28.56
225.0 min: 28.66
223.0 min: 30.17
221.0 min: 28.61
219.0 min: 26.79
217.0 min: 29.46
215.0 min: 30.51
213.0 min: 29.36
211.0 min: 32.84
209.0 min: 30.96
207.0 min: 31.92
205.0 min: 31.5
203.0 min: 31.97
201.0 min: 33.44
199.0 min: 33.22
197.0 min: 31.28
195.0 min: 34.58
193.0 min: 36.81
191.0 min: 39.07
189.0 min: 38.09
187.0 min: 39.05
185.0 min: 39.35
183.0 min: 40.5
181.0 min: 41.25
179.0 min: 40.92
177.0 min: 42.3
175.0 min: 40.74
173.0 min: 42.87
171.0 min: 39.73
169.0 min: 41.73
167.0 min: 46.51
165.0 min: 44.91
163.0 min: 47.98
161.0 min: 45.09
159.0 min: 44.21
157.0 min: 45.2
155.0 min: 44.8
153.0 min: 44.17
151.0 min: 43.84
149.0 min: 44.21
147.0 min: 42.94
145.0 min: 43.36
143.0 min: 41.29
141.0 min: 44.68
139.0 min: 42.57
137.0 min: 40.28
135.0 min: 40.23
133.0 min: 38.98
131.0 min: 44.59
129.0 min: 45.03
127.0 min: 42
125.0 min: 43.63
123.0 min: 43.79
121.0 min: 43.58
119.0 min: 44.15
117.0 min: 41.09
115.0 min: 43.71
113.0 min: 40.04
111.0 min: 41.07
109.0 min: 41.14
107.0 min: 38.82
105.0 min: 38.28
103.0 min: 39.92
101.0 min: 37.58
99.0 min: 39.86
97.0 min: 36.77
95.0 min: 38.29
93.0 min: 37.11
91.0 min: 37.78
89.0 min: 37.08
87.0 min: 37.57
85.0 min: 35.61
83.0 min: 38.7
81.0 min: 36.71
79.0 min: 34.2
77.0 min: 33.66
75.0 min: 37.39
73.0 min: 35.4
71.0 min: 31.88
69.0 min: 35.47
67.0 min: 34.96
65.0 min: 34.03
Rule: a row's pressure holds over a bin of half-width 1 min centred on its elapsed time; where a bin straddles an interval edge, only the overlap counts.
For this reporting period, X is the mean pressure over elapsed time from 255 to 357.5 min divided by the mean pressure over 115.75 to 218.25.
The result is 0.75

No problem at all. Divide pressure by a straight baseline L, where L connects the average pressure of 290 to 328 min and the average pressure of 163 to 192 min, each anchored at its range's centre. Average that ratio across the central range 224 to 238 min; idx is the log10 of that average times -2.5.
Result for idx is 0.32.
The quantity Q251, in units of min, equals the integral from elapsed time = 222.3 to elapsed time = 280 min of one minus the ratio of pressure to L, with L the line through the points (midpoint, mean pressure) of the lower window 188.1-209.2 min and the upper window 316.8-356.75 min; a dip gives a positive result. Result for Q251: 5.7 min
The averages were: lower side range 34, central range 29.1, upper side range 29.6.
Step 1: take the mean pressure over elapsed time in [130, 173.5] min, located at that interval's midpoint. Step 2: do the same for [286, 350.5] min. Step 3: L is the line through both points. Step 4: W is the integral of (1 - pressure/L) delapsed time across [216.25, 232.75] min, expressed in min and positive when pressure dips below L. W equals 4.1 min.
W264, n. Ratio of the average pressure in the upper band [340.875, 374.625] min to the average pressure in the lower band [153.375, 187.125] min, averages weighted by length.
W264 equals 0.60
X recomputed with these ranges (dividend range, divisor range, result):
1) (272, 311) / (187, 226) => 0.93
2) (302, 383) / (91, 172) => 0.66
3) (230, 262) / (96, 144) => 0.68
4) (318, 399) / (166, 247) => 0.76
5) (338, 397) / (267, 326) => 0.78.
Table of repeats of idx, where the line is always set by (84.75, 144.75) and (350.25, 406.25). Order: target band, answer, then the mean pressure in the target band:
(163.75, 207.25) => -0.08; 38.4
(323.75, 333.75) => -0.19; 30.4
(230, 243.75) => 0.17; 27.5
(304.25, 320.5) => -0.20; 32.1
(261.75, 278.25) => -0.05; 31.1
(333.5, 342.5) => -0.20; 29.9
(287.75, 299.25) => -0.02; 28.5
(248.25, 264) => 0.06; 29.1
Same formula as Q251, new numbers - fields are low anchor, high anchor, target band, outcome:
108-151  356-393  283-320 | -2.5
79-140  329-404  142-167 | -4.8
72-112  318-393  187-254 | 3.6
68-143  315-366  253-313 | 2.6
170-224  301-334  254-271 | 1.6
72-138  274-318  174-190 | -2.0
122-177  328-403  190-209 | 2.6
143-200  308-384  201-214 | 2.4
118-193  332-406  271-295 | 0.7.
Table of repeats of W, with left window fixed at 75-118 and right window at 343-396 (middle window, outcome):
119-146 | -4.7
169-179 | -2.1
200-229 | 1.5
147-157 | -2.5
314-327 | -3.0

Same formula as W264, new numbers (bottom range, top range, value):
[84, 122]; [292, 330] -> 0.78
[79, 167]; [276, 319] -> 0.73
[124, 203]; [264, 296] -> 0.74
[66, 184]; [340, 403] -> 0.57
